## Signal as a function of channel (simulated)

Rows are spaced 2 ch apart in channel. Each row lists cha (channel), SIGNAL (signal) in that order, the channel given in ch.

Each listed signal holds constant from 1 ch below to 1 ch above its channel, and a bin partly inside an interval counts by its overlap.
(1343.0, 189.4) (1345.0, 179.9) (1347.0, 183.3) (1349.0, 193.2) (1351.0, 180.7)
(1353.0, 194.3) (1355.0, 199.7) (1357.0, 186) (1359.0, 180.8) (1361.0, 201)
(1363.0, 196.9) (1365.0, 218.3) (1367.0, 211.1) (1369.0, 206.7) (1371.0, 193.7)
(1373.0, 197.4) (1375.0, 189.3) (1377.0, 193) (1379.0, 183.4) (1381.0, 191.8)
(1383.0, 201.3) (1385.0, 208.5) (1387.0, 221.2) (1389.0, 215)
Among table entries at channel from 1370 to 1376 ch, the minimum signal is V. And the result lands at 189.3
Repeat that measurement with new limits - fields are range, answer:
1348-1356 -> 180.7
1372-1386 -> 183.4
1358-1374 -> 180.8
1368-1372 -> 193.7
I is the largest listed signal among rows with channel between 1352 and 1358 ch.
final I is 199.7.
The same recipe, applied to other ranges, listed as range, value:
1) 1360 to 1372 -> 218.3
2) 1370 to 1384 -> 201.3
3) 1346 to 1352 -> 193.2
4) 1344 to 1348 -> 183.3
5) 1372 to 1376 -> 197.4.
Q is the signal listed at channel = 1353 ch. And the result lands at 194.3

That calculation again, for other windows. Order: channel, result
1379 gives 183.4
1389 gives 215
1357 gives 186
